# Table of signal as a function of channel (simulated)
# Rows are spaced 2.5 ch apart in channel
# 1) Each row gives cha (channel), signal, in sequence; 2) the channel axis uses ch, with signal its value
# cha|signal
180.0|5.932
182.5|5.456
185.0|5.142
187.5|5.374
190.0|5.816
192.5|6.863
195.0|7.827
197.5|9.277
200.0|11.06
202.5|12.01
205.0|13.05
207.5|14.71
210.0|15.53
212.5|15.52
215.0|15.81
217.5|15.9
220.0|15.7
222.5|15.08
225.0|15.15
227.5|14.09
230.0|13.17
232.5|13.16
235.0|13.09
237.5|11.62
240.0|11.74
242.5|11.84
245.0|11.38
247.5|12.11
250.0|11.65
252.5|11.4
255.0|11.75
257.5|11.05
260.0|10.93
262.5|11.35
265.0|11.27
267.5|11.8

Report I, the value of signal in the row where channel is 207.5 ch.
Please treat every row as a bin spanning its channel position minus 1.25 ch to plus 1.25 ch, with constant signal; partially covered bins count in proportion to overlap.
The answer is 14.71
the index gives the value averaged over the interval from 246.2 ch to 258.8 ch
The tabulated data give 11.6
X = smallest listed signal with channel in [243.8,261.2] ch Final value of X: 10.93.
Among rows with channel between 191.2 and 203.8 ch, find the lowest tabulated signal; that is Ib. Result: 6.863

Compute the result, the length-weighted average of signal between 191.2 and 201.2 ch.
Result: 8.73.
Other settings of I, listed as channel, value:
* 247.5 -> 12.11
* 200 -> 11.06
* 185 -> 5.142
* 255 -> 11.75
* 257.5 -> 11.05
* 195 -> 7.827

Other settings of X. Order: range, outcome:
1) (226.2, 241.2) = 11.62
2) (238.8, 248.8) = 11.38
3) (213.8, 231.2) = 13.17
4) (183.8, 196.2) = 5.142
